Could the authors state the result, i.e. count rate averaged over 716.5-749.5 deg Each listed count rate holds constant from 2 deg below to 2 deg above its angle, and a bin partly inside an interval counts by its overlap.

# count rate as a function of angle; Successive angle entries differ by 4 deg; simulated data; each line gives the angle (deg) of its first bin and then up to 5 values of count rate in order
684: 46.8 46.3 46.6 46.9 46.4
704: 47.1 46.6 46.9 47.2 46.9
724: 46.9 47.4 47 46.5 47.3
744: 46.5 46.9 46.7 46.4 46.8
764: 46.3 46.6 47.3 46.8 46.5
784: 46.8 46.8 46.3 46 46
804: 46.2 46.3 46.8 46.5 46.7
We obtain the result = 46.9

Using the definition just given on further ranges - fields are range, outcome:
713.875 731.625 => 47.1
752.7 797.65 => 46.6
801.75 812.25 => 46.4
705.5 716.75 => 46.9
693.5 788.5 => 46.8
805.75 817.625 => 46.5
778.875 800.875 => 46.4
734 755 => 46.8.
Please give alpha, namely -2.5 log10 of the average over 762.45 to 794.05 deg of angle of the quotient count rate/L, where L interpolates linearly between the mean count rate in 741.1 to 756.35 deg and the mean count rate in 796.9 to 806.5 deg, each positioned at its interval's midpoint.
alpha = -0.01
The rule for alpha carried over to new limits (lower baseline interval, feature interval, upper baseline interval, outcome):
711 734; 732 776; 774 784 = 0.002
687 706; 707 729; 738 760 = -0.006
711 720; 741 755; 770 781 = 0.006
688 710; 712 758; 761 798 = -0.005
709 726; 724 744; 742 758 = -0.004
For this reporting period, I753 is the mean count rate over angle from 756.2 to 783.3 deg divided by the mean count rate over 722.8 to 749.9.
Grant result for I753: 1.00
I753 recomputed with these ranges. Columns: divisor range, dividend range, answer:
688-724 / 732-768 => 1.00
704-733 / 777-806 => 0.99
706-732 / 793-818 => 0.99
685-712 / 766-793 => 1.00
